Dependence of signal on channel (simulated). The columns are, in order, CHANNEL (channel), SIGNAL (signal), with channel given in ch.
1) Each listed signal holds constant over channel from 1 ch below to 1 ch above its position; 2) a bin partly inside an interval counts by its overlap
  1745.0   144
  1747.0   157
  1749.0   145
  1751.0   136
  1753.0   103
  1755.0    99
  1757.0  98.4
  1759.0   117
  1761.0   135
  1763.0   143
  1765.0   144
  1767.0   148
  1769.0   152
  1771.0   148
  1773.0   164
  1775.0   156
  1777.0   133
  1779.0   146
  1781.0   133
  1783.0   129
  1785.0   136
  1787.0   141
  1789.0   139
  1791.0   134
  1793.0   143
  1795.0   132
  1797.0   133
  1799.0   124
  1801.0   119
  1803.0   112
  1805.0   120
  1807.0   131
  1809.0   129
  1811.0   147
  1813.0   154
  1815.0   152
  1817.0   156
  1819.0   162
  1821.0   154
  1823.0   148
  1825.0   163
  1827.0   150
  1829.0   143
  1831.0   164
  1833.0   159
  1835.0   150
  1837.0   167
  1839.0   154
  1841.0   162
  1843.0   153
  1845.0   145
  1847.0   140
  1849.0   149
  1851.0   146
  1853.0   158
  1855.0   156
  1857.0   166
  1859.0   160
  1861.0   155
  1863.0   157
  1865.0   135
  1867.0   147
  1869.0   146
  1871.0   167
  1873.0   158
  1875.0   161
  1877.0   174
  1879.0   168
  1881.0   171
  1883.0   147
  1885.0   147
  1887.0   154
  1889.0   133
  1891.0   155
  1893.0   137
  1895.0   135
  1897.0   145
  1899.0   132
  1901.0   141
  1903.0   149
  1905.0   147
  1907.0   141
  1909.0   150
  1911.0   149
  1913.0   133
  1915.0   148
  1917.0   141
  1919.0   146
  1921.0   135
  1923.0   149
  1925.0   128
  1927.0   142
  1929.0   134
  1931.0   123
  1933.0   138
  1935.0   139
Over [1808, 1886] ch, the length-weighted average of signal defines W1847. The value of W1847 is 154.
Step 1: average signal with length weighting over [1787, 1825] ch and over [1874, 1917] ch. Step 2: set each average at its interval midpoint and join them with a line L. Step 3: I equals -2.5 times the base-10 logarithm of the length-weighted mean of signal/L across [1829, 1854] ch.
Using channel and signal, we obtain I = -0.08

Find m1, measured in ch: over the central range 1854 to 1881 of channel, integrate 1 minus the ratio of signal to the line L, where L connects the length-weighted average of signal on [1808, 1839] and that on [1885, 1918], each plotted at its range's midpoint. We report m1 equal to -1.94 ch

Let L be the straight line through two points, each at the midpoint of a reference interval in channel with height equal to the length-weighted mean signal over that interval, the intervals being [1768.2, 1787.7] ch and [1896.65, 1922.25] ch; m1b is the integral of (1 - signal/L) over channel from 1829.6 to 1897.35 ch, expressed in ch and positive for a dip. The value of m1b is -4.93 ch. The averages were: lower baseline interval 144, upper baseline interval 143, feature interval 154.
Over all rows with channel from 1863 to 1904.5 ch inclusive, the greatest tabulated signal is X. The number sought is 174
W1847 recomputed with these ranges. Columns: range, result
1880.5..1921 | 144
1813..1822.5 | 155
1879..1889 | 154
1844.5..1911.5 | 151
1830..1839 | 159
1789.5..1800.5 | 133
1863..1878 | 156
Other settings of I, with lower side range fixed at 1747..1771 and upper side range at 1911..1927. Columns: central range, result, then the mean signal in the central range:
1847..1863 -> -0.134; 155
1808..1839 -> -0.138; 153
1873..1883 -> -0.194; 165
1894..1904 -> -0.007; 140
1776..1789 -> -0.033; 137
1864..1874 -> -0.097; 151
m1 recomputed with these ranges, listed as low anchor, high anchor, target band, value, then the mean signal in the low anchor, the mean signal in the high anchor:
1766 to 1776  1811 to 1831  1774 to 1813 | 5.0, 154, 154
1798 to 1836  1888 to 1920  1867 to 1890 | -2.2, 144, 143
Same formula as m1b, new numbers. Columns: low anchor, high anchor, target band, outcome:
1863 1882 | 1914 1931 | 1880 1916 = 0.8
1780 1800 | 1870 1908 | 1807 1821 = -1.1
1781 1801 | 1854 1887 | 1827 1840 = -0.8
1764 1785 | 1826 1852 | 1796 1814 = 2.3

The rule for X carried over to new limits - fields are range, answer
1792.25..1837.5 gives 167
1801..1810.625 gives 131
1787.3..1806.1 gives 143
